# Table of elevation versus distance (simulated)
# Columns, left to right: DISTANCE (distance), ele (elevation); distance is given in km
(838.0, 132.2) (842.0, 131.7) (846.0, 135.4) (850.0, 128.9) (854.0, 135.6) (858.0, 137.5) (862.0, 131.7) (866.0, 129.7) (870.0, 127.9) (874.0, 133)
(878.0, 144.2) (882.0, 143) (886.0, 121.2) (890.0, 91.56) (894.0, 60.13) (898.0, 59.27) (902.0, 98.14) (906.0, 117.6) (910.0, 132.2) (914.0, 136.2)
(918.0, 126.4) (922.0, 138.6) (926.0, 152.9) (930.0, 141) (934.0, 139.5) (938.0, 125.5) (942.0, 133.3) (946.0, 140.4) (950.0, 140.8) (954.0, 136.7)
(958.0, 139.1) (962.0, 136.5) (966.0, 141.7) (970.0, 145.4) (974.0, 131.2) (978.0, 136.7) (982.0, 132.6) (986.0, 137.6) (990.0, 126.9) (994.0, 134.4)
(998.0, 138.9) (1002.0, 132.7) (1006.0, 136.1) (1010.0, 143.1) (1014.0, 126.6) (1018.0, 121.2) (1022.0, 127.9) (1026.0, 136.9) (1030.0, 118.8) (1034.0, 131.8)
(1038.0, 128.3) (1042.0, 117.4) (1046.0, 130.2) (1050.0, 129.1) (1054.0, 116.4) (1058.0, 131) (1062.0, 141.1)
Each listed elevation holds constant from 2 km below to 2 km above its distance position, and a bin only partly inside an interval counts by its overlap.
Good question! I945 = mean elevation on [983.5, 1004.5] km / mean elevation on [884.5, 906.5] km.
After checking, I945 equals 1.51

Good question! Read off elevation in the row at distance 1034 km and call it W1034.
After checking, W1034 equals 131.8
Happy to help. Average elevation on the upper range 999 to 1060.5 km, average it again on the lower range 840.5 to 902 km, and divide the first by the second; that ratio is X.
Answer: 1.1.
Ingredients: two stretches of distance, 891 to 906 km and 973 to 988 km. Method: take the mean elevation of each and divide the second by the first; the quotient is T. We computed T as 1.7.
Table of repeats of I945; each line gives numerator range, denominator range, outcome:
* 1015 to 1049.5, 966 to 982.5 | 0.92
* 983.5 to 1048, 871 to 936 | 1.08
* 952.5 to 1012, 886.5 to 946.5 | 1.15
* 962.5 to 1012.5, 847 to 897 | 1.11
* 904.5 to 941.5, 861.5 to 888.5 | 1.02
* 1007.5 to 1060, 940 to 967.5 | 0.92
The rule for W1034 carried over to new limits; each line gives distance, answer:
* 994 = 134.4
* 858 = 137.5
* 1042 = 117.4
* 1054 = 116.4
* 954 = 136.7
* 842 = 131.7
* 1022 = 127.9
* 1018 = 121.2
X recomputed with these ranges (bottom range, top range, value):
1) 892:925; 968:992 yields 1.23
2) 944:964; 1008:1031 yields 0.93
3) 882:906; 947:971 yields 1.50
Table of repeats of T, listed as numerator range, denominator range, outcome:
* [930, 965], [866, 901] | 1.24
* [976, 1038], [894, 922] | 1.20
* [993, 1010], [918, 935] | 0.97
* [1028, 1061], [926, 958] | 0.91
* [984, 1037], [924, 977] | 0.95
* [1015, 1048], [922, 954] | 0.91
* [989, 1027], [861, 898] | 1.14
